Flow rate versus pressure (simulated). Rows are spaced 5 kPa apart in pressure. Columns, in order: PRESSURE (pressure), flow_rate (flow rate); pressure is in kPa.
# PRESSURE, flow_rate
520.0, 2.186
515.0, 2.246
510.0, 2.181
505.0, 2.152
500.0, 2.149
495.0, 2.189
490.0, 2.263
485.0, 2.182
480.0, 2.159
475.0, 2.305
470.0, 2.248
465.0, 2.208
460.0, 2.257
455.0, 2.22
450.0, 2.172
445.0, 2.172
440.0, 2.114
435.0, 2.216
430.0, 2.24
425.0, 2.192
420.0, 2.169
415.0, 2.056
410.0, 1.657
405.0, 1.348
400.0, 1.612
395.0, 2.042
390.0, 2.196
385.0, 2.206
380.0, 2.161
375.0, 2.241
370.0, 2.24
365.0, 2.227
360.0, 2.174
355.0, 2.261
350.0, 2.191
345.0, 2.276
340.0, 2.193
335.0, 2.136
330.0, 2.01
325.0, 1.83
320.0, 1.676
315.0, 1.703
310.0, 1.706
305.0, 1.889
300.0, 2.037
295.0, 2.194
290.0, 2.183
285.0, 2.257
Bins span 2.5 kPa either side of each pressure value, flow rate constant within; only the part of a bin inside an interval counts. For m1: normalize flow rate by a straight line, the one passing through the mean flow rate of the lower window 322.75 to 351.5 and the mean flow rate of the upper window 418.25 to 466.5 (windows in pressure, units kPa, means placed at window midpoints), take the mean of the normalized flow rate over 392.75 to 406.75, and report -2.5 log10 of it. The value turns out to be 0.27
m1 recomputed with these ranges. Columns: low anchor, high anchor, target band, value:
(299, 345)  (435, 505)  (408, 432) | 0.02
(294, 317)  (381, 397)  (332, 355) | -0.10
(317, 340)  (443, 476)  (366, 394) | -0.08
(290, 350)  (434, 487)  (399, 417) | 0.27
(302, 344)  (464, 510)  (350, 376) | -0.13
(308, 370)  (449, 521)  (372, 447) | 0.04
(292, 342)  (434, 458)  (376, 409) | 0.08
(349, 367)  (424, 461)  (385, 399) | 0.06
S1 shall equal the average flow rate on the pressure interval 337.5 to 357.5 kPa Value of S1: 2.23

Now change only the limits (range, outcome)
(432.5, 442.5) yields 2.17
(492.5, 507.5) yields 2.16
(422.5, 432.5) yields 2.22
